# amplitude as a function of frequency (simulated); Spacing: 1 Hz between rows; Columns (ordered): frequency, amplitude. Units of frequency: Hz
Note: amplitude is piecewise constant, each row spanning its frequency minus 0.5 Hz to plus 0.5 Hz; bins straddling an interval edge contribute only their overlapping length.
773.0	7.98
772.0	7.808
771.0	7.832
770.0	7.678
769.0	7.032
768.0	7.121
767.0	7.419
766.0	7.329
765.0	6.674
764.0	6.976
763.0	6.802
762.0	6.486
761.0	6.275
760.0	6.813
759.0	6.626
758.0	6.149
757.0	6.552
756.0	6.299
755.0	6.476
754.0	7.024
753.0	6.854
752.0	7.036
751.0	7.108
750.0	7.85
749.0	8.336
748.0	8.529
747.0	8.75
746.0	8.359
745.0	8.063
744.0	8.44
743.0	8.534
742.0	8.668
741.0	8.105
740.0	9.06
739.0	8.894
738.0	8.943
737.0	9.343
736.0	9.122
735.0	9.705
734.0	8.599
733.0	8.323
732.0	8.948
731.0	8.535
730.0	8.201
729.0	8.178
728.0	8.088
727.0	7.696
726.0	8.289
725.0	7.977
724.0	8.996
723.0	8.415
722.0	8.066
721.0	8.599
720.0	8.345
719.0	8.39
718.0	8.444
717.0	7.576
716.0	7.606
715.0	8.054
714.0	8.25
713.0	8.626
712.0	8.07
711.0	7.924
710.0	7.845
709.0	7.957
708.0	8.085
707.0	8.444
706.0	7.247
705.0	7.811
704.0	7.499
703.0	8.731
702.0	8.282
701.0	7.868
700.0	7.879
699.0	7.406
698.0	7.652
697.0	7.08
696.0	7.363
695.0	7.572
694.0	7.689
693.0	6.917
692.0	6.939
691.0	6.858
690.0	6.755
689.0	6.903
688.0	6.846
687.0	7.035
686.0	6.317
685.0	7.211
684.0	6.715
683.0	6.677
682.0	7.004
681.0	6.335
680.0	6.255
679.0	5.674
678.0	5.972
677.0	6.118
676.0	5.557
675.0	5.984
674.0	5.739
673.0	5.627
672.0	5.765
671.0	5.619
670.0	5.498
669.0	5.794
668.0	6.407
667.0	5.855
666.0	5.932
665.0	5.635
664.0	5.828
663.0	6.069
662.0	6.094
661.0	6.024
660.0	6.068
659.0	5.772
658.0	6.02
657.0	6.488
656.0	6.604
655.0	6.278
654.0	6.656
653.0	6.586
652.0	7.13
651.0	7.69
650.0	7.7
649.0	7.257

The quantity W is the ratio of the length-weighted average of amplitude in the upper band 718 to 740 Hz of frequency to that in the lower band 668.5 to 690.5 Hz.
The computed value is 1.37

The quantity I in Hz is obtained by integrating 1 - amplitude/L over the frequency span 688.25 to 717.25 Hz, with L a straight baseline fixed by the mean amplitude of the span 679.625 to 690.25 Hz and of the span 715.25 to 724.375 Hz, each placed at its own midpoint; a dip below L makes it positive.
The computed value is -0.6 Hz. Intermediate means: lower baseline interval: 6.74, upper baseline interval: 8.25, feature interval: 7.68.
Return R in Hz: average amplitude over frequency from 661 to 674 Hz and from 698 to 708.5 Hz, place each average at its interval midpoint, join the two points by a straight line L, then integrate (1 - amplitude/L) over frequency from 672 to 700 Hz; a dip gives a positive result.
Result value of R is 1.0 Hz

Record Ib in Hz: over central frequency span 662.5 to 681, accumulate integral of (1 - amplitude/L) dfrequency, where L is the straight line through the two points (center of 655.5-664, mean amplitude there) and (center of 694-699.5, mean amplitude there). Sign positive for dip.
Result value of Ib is 1.9 Hz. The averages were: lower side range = 6.12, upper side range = 7.44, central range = 5.86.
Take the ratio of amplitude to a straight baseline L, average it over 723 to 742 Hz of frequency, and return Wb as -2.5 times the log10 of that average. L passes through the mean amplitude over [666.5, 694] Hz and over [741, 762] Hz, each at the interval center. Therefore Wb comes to -0.203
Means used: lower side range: 6.34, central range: 8.61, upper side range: 7.43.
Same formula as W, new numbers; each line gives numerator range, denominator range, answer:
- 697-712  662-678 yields 1.35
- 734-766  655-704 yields 1.18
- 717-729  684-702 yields 1.15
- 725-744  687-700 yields 1.20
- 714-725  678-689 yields 1.25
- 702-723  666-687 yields 1.32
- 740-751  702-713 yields 1.04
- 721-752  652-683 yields 1.39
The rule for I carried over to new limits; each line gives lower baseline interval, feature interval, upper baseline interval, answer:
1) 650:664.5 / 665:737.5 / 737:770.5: -4.9 Hz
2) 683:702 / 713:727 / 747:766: -2.2 Hz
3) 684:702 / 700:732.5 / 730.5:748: -0.8 Hz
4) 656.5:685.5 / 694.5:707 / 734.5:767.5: -2.0 Hz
